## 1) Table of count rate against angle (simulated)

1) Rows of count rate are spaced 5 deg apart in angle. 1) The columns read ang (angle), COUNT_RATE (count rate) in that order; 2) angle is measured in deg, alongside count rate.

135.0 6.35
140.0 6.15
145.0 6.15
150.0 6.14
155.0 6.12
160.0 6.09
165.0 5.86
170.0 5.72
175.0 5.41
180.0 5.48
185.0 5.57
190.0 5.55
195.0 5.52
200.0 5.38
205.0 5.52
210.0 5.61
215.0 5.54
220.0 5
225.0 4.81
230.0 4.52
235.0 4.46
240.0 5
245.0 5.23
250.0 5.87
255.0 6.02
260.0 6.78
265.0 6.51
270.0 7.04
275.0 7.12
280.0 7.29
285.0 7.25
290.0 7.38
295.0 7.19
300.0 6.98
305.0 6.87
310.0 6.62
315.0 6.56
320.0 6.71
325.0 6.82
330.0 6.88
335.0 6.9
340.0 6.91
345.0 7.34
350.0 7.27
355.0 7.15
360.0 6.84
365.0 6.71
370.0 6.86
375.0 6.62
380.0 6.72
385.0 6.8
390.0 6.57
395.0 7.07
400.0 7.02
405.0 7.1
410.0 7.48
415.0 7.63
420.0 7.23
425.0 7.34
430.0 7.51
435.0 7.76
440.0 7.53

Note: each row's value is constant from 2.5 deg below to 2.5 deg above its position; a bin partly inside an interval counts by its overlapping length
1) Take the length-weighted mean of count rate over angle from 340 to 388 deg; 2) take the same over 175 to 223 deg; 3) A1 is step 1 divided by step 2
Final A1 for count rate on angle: 1.27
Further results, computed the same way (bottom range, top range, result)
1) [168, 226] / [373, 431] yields 1.30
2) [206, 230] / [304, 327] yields 1.29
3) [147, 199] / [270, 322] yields 1.22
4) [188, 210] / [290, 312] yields 1.27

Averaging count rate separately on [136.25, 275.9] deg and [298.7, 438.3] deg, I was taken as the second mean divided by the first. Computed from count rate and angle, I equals 1.23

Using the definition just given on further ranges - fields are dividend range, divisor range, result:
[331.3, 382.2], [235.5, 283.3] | 1.11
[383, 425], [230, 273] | 1.23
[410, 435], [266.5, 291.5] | 1.04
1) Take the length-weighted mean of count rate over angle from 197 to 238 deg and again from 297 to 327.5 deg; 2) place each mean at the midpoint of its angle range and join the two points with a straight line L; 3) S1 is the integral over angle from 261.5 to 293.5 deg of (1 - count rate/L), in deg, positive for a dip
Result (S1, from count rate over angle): -4.8 deg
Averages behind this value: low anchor 5.11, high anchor 6.77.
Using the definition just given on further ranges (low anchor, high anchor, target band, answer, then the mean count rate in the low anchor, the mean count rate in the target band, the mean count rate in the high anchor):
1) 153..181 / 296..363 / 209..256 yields 8.11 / 5.79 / 5.17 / 6.92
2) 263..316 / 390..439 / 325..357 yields 0.34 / 7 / 7.05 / 7.31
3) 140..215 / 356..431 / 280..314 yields -3.16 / 5.73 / 7.04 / 7.03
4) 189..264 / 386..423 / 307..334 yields -1.73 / 5.41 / 6.73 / 7.15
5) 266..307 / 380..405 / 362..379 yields 0.47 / 7.12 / 6.73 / 6.87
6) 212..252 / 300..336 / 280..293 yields -2.47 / 5.05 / 7.31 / 6.78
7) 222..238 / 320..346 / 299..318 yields -1.10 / 4.62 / 6.74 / 6.92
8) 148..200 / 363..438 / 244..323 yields -4.33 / 5.72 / 6.74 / 7.1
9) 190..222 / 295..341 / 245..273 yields -1.12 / 5.44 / 6.35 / 6.82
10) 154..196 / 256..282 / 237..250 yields 2.64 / 5.69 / 5.24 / 6.89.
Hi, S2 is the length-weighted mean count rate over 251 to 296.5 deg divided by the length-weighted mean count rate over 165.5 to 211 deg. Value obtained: 1.2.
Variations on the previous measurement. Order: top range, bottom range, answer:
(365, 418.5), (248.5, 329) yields 1.02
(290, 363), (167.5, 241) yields 1.32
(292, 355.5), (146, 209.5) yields 1.22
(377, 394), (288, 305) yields 0.94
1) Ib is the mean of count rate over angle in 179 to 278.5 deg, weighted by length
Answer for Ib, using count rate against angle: 5.65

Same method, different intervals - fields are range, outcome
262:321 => 6.96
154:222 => 5.59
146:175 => 5.94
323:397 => 6.9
